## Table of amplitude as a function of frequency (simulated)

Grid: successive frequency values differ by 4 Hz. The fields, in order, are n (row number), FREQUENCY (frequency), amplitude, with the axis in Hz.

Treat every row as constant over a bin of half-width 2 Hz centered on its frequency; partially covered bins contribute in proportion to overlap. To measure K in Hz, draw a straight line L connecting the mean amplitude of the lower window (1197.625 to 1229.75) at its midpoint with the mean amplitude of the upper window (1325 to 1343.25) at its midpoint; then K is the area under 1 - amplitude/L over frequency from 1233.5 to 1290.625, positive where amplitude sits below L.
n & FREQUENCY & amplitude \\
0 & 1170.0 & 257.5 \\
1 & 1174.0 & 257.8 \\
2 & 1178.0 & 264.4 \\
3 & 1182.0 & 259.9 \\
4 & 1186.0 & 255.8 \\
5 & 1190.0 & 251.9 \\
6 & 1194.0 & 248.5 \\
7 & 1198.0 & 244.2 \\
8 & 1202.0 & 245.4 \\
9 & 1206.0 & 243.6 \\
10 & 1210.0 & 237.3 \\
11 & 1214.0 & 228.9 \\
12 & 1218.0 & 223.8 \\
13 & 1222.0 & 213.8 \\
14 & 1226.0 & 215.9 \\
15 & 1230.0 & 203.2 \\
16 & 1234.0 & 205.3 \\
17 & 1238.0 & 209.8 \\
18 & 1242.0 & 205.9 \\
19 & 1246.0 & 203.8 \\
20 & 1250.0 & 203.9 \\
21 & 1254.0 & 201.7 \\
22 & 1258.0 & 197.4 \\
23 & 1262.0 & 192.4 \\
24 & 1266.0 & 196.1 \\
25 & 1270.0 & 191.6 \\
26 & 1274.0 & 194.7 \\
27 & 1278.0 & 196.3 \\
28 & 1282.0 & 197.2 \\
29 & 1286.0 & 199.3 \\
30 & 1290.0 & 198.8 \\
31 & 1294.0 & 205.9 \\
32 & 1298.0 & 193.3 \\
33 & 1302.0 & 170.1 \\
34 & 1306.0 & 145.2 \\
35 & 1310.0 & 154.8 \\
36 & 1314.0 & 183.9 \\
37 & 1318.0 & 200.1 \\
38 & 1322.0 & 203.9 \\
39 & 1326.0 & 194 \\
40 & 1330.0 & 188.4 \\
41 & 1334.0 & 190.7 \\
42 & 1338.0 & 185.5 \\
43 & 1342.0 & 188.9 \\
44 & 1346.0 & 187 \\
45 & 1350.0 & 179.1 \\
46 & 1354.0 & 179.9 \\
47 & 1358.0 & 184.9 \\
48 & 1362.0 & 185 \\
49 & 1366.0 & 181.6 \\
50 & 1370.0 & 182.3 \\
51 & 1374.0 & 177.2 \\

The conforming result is 3.7 Hz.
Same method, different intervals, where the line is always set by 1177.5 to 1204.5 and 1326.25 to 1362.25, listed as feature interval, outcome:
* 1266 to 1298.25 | 2.3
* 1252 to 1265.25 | 1.5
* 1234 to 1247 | 1.4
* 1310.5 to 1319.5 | 0.6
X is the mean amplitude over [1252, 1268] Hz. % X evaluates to 197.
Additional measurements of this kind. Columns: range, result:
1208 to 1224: 226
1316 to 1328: 199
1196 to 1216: 240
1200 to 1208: 244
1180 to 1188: 258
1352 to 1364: 183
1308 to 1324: 186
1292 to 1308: 179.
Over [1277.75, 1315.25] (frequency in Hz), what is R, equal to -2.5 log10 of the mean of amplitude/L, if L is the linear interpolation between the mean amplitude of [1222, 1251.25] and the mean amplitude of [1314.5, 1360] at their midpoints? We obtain 0.07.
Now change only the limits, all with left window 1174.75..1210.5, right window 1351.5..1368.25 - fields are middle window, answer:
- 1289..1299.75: 0.05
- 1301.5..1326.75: 0.13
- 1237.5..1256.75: 0.12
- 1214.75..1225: 0.09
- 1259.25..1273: 0.14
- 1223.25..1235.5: 0.13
